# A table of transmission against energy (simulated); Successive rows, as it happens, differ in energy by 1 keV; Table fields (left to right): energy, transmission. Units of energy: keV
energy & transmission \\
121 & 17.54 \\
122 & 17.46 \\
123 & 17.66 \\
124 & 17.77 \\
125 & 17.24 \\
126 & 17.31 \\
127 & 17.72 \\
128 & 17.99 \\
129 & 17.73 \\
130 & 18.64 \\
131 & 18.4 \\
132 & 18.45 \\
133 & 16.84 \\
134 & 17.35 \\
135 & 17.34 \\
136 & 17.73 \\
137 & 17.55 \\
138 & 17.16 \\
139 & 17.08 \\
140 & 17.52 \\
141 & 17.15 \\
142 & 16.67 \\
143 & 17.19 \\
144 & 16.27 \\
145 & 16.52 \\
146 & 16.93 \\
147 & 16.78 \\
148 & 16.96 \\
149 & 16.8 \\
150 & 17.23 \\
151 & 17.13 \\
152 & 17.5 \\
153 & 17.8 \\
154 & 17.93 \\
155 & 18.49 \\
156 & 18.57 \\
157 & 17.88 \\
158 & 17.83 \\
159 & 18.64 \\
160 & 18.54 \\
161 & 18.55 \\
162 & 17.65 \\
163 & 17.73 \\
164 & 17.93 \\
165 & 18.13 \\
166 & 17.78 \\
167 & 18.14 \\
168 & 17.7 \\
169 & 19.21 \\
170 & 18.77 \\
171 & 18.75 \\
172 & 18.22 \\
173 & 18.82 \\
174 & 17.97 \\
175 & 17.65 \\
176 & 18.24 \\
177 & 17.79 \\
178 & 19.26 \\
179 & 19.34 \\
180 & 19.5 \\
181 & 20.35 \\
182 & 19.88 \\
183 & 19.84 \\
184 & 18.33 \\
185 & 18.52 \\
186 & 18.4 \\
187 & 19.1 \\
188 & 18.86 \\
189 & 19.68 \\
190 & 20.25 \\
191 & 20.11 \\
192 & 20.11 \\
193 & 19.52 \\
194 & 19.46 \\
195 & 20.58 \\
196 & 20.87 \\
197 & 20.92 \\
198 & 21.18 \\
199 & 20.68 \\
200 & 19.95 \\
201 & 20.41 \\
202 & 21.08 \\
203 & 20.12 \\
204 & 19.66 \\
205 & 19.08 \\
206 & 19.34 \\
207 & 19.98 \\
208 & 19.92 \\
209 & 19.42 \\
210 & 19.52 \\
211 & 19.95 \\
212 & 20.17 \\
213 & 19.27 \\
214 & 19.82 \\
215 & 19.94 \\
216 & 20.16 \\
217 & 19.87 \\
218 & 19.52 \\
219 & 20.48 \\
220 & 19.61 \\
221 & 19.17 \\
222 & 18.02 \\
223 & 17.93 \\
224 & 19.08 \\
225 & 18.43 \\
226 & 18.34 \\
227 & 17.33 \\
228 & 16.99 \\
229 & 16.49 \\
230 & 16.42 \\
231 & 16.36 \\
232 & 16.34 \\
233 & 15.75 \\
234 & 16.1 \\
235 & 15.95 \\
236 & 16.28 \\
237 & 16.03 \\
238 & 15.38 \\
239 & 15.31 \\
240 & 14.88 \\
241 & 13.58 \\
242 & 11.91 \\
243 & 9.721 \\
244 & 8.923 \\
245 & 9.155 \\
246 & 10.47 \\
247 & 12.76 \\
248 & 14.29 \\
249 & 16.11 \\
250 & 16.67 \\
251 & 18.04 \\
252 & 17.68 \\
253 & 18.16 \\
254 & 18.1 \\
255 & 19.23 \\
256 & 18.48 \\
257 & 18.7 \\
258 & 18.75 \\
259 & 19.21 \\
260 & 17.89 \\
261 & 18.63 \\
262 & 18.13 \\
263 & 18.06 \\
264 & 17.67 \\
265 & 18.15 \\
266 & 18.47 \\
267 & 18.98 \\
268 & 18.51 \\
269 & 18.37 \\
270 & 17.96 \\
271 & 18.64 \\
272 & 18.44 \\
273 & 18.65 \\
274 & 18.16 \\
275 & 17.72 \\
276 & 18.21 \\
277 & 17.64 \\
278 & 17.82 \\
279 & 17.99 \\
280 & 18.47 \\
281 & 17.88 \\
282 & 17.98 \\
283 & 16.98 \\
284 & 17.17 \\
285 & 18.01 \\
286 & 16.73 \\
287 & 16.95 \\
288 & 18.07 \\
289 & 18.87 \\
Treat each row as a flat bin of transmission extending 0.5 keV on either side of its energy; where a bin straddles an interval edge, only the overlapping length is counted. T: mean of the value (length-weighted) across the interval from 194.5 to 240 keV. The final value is 18.7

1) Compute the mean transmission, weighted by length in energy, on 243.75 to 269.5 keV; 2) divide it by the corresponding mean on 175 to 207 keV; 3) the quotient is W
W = 0.86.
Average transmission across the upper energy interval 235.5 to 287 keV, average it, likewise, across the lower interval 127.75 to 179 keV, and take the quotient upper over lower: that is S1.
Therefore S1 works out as 0.94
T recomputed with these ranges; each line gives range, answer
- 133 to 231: 18.6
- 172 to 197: 19.3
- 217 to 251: 15.8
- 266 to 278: 18.3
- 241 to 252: 13.1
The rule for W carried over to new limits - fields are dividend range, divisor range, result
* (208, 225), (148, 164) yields 1.09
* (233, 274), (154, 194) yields 0.88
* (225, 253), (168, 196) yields 0.79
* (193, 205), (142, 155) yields 1.19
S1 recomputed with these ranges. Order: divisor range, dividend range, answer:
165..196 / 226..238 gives 0.86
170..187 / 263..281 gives 0.97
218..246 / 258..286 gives 1.14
